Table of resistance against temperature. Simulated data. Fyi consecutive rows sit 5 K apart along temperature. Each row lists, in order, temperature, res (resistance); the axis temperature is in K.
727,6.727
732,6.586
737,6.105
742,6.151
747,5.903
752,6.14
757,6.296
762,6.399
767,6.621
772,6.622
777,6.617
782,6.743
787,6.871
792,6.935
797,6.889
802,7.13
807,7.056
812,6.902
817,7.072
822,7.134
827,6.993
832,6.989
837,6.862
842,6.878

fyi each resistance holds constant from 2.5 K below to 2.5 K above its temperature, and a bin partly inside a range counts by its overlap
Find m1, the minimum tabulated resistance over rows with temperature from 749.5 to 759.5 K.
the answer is 6.14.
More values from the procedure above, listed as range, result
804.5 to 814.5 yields 6.902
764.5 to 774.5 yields 6.621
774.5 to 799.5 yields 6.617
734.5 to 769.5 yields 5.903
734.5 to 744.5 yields 6.105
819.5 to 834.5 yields 6.989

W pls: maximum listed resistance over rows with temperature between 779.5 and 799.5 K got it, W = 6.935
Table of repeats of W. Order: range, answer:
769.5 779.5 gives 6.622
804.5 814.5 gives 7.056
